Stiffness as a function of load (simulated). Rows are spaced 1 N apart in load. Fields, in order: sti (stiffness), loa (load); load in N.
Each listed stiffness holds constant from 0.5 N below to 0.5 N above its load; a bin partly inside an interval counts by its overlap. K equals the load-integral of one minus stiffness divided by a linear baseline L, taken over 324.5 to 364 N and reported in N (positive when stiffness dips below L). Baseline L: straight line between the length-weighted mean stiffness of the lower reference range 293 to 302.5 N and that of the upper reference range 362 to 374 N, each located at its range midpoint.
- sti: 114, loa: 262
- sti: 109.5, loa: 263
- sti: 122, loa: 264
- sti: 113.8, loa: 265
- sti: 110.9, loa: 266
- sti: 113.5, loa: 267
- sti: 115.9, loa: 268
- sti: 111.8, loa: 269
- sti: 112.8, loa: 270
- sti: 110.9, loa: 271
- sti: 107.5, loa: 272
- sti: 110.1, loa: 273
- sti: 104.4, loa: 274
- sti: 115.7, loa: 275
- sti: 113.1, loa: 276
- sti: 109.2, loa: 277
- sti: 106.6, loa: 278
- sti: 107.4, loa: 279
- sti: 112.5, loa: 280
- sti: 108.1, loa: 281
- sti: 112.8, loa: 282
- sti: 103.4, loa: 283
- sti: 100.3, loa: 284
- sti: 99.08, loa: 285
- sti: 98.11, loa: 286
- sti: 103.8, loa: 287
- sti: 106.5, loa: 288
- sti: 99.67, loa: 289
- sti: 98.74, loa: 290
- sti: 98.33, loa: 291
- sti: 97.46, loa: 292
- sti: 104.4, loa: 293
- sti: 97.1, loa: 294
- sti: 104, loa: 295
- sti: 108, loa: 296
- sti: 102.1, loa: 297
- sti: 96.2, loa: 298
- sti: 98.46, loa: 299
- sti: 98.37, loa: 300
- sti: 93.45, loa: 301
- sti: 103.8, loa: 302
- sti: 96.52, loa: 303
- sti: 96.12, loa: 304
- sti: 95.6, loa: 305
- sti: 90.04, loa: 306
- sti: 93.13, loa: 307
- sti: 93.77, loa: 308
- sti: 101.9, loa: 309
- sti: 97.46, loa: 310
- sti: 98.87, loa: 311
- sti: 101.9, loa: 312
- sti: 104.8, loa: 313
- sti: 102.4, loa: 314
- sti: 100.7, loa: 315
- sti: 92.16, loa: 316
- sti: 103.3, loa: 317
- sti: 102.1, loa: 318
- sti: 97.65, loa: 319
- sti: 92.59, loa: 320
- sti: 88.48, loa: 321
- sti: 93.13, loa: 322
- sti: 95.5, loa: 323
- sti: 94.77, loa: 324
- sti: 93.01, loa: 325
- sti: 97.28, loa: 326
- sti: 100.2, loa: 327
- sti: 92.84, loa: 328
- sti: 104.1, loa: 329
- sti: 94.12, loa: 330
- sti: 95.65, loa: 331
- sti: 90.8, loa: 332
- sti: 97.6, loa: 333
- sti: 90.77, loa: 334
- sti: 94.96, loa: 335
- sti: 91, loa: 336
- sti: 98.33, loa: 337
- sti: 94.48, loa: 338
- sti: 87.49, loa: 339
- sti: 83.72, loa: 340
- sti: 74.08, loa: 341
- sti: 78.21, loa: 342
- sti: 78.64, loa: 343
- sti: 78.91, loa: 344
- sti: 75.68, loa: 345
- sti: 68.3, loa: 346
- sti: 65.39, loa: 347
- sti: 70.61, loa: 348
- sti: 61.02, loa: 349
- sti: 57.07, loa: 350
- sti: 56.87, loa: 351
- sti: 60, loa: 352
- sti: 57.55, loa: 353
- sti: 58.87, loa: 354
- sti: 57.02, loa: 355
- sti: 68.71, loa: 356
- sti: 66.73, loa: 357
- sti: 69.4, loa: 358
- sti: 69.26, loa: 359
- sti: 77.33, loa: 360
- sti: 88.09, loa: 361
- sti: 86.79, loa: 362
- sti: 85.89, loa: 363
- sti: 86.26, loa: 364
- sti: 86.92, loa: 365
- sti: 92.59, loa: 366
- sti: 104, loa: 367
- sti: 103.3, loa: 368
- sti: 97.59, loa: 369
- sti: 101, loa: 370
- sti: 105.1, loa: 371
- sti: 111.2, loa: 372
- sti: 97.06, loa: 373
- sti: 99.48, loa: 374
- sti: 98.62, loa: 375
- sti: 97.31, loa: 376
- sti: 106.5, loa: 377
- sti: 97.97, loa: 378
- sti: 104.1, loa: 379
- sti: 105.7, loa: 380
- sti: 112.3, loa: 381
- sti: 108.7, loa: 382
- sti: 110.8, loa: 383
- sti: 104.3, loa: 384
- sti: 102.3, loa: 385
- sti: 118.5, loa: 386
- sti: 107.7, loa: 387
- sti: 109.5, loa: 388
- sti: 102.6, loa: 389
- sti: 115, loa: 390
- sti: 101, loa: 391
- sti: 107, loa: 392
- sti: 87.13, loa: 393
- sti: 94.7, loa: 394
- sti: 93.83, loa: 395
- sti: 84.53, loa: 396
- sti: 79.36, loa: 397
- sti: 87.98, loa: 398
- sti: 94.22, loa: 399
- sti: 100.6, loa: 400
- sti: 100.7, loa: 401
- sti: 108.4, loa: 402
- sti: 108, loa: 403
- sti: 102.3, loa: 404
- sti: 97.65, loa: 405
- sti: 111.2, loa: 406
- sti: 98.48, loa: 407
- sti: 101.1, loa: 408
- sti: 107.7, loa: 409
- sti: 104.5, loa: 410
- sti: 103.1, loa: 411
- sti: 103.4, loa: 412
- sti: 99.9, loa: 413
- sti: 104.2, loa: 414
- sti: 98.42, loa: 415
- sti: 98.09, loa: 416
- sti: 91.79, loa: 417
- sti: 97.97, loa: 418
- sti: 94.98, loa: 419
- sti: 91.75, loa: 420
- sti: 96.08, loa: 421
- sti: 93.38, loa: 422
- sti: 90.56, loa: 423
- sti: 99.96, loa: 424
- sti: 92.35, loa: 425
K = 7.33 N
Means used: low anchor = 100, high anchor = 97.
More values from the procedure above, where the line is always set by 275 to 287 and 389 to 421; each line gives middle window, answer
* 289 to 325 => 2.4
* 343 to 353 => 3.5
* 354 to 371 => 3.0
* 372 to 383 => -0.3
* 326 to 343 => 1.9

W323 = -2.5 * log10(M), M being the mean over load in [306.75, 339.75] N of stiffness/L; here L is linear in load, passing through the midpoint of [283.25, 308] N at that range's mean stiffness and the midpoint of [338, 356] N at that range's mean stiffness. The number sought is -0.16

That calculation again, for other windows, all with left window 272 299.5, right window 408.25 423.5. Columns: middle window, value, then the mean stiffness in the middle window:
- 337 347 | 0.26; 80.1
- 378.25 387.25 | -0.08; 108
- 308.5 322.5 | 0.05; 98.4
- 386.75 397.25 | 0.01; 98.6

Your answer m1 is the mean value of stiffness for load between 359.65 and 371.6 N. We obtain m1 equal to 93.3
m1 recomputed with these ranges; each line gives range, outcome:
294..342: 95.9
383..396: 103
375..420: 101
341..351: 69.9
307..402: 91.5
